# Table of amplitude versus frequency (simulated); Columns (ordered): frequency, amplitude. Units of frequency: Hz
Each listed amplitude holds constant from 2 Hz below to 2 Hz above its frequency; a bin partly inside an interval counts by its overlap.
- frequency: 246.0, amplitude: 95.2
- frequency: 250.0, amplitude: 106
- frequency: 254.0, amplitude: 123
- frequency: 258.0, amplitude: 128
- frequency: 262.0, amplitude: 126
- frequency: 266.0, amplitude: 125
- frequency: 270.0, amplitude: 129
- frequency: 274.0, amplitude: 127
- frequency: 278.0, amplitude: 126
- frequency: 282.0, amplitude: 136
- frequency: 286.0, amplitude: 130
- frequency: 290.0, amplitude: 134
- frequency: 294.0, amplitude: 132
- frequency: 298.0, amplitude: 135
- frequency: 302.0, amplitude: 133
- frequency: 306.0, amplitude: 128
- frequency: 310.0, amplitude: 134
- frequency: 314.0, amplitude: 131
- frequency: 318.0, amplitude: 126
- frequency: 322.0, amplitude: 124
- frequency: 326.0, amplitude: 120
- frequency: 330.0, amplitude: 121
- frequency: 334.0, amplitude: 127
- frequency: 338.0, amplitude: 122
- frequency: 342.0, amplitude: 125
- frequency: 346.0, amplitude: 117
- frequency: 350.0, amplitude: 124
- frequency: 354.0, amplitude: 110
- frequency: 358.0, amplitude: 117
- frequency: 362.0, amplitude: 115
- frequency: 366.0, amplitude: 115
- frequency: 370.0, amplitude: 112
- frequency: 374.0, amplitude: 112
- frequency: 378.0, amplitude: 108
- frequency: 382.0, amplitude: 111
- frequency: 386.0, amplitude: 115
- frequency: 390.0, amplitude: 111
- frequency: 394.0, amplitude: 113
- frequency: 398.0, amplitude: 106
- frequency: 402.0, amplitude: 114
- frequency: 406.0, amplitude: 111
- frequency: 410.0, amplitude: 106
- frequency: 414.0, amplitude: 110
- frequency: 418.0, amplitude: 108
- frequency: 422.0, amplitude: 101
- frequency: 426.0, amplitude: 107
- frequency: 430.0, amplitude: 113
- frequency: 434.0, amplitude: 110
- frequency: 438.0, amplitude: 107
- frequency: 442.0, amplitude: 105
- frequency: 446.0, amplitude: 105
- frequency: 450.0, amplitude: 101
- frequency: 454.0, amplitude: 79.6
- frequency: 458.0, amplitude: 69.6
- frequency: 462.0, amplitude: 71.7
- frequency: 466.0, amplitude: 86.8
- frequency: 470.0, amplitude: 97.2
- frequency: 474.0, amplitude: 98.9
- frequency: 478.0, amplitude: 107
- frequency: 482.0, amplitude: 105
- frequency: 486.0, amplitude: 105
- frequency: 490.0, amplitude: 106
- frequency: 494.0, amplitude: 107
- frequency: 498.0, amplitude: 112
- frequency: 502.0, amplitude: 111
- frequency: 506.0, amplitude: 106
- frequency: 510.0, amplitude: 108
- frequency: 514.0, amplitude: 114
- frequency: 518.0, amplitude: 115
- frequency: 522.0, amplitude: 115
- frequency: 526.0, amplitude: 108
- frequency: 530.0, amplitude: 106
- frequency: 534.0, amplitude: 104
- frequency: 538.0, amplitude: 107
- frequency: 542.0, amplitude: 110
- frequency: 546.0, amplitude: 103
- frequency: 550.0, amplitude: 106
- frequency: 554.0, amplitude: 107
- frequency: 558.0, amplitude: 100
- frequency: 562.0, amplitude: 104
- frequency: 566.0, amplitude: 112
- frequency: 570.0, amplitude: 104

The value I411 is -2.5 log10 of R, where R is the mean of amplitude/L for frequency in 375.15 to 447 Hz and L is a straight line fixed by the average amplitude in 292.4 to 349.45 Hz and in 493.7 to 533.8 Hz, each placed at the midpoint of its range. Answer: 0.09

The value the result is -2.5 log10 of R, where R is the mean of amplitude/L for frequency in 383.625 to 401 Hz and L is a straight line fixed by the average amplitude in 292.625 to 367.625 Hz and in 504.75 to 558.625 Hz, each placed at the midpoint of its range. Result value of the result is 0.07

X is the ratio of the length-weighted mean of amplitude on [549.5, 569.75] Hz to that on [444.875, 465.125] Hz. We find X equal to 1.25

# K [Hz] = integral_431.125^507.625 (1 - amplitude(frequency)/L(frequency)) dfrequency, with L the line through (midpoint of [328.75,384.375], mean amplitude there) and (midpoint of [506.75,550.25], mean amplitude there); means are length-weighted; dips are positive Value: 8.12 Hz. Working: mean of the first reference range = 117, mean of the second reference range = 109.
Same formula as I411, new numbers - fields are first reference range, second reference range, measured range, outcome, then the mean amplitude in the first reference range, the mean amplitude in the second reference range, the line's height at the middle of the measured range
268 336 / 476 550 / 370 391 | 0.09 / 129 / 108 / 121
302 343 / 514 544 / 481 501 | 0.05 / 126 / 110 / 113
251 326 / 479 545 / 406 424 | 0.10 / 129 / 109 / 117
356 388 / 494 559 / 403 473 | 0.12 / 113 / 108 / 111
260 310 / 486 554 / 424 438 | 0.07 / 130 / 108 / 117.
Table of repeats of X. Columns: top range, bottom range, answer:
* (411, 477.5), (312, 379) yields 0.83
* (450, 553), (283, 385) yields 0.84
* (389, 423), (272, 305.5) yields 0.83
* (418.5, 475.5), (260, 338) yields 0.75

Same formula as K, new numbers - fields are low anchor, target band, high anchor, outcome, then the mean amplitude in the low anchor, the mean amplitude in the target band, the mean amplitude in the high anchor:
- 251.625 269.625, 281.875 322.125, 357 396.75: -3.5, 125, 131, 113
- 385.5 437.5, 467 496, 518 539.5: 1.5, 109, 103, 109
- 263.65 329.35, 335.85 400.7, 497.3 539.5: 4.4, 129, 115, 110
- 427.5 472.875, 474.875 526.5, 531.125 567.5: -4.3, 95.3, 109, 106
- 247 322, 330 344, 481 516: -0.1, 128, 124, 108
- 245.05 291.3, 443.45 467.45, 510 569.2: 5.7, 124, 86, 108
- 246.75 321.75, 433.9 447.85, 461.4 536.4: 0.6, 128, 106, 105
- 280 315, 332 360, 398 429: 0.5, 133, 120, 108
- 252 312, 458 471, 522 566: 3.6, 130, 81.9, 106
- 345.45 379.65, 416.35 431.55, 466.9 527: 0.6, 114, 107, 107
